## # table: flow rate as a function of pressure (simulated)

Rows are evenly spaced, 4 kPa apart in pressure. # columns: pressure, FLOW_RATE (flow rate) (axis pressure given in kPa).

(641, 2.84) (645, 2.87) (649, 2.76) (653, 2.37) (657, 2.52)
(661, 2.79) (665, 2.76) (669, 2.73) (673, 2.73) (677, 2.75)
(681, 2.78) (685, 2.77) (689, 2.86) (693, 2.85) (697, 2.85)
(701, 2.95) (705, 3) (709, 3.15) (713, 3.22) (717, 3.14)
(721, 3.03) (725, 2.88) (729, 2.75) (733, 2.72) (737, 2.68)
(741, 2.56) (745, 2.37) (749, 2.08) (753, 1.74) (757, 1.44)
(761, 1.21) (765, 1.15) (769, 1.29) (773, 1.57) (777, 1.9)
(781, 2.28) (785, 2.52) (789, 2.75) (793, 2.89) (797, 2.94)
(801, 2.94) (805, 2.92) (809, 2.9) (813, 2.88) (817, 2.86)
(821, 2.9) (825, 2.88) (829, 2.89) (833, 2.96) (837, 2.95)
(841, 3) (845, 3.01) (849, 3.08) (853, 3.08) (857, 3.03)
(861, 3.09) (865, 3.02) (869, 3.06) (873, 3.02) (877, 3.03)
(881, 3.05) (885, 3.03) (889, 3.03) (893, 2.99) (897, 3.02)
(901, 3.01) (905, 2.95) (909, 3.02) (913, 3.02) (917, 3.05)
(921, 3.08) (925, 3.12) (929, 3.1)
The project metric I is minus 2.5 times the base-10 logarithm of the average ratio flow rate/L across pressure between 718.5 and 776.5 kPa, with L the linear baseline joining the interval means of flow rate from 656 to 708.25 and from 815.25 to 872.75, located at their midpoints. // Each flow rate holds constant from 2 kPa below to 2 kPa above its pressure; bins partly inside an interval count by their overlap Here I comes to 0.34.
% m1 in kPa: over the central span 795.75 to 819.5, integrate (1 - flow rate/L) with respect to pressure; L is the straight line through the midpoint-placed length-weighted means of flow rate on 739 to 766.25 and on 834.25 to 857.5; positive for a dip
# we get -3.62 kPa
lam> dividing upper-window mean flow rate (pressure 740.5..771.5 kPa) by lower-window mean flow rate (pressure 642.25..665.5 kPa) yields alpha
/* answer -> 0.63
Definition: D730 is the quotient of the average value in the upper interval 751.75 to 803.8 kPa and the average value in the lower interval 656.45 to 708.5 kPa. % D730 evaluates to 0.7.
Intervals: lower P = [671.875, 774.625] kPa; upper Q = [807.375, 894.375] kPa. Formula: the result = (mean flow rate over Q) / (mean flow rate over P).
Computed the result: 1.20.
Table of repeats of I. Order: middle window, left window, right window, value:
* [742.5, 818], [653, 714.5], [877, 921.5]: 0.29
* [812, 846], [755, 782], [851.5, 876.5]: -0.18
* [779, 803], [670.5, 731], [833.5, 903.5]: 0.10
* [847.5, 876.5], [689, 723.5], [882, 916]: -0.01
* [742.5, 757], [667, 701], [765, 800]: 0.21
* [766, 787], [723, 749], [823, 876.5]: 0.42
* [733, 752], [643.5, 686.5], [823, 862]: 0.17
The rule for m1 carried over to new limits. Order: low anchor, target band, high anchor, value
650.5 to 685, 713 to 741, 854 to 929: -0.93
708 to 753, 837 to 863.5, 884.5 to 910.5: -1.03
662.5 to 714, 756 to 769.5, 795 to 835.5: 7.63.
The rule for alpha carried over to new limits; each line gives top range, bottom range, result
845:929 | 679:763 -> 1.16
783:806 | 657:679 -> 1.03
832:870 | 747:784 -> 1.83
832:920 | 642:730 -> 1.06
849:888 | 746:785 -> 1.80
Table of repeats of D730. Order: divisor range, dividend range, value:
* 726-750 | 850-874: 1.19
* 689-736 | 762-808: 0.77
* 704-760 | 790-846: 1.13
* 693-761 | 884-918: 1.15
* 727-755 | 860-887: 1.26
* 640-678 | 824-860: 1.11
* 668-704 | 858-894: 1.08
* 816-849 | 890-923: 1.03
